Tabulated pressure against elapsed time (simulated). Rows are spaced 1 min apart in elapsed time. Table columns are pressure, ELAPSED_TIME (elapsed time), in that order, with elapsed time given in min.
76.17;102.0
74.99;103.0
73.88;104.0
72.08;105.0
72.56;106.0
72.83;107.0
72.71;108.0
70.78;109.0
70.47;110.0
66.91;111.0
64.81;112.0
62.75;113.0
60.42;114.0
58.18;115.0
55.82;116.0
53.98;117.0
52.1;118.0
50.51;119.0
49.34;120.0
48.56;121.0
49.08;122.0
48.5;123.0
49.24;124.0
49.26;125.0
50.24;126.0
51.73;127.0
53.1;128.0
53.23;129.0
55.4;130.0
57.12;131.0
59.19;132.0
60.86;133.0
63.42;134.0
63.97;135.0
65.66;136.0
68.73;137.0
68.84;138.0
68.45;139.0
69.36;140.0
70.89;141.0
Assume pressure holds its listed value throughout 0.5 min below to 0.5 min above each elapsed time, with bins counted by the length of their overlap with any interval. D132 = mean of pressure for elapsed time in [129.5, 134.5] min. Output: 59.2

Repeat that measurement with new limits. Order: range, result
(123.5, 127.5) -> 50.1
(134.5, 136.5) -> 64.8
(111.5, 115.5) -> 61.5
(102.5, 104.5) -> 74.4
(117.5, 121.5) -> 50.1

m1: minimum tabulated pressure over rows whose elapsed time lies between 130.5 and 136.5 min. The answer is 57.12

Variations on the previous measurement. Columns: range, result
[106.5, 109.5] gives 70.78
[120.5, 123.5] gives 48.5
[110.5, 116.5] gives 55.82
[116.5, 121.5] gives 48.56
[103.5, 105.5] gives 72.08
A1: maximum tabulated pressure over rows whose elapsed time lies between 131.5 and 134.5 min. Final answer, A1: 63.42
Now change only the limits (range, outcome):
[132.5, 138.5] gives 68.84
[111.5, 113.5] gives 64.81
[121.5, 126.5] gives 50.24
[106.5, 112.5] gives 72.83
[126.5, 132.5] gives 59.19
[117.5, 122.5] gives 52.1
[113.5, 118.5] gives 60.42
